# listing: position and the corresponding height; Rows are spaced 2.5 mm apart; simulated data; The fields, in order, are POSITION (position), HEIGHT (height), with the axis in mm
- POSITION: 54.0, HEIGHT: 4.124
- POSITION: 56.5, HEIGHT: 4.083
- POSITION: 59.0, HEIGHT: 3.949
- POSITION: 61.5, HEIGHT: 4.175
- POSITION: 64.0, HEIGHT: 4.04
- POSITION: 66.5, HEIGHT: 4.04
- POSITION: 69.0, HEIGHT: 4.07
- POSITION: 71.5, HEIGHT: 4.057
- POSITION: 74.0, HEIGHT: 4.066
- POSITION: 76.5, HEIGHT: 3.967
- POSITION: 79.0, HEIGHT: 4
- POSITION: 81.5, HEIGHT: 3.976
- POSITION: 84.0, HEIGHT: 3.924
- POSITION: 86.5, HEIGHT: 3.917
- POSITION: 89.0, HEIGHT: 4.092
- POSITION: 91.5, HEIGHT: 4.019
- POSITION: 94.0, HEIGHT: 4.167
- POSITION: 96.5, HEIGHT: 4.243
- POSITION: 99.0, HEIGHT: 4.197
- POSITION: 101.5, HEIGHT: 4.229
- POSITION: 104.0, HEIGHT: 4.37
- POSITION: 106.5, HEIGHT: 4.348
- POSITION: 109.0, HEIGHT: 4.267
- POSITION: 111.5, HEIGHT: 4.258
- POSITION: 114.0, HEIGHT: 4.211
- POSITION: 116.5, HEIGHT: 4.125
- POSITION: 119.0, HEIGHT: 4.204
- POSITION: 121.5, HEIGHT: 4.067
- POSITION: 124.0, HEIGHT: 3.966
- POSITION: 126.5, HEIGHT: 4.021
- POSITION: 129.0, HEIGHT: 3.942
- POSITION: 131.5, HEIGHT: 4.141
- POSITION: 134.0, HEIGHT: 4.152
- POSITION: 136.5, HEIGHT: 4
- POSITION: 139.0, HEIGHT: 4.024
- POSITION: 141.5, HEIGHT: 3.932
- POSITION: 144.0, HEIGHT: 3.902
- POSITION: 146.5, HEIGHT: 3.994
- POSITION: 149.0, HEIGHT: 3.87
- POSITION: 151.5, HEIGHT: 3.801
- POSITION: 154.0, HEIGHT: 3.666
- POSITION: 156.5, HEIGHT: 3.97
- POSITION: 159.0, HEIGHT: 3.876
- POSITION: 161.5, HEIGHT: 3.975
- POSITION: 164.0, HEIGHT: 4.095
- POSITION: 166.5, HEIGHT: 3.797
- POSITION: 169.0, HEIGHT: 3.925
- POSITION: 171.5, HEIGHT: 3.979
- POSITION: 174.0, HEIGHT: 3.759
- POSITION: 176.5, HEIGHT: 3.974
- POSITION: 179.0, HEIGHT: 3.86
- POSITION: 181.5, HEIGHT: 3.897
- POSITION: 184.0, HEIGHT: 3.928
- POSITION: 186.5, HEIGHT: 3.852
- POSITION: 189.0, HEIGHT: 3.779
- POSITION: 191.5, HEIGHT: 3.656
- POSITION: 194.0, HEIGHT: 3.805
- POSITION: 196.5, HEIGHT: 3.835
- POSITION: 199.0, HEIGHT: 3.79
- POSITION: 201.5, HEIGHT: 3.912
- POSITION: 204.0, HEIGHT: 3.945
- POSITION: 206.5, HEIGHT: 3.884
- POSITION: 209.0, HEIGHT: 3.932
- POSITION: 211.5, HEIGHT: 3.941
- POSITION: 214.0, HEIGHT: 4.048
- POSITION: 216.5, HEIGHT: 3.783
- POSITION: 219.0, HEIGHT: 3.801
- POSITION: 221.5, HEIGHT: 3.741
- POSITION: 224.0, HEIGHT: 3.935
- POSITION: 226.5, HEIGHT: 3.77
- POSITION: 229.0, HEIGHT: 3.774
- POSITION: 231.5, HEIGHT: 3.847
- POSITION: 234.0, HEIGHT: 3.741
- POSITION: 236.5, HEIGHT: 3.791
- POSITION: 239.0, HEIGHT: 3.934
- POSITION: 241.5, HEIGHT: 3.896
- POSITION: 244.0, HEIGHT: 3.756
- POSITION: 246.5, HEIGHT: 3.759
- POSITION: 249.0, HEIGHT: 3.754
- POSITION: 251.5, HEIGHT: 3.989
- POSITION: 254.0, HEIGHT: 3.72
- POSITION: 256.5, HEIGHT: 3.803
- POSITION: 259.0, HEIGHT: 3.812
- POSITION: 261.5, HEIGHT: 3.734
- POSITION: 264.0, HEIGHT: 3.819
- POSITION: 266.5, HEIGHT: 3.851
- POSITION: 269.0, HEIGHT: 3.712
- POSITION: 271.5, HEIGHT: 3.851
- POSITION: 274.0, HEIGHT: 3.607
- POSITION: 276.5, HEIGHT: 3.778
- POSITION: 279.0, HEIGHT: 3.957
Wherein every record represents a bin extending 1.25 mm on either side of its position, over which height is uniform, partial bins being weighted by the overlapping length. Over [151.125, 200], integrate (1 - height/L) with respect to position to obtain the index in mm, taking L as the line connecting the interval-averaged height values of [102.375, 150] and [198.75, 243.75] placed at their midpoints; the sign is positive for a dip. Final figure 1.36 mm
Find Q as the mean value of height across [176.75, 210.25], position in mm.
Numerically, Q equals 3.86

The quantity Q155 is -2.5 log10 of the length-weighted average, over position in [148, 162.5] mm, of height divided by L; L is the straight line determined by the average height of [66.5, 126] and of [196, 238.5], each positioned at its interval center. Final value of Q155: 0.036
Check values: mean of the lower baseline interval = 4.12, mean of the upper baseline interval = 3.85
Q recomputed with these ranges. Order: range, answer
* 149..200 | 3.86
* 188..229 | 3.85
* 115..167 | 3.98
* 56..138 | 4.1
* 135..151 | 3.95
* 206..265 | 3.83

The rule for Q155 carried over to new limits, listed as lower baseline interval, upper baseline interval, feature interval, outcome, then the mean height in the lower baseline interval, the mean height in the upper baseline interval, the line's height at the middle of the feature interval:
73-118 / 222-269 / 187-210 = 0.021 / 4.13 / 3.81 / 3.91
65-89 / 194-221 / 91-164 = -0.030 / 4.01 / 3.88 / 3.96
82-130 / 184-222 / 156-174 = 0.008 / 4.13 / 3.85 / 3.96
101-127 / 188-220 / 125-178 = 0.030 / 4.19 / 3.86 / 4.05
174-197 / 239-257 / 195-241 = -0.008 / 3.84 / 3.82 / 3.83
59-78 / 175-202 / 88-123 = -0.056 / 4.05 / 3.84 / 3.99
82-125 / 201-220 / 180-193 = 0.039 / 4.15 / 3.91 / 3.96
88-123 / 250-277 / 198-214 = 0.007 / 4.2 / 3.79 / 3.94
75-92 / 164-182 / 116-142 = -0.031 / 3.98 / 3.9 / 3.94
